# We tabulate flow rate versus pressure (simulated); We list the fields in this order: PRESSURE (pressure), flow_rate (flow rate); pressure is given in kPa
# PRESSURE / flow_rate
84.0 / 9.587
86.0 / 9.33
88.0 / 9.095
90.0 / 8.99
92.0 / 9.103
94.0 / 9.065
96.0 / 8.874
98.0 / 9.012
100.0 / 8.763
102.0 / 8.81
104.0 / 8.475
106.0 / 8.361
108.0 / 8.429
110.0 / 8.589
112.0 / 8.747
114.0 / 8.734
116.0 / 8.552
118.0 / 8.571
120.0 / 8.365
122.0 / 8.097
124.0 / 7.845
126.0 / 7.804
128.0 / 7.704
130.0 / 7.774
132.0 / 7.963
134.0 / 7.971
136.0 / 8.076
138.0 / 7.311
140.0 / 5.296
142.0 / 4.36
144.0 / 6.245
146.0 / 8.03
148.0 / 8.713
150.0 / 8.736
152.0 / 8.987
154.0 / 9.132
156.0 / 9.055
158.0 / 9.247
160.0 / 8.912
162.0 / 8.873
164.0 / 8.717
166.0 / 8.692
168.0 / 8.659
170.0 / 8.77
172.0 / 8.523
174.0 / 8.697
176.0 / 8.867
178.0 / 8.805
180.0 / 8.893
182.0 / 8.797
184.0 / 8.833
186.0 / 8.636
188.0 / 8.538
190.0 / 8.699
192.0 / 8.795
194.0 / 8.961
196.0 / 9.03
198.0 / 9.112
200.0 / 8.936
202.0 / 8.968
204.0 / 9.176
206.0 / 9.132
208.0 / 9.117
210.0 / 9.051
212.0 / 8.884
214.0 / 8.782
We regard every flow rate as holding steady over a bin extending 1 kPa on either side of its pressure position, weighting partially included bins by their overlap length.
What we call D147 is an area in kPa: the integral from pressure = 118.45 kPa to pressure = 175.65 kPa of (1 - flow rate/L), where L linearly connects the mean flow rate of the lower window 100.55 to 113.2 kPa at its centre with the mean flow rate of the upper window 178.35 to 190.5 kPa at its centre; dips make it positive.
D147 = 3.7 kPa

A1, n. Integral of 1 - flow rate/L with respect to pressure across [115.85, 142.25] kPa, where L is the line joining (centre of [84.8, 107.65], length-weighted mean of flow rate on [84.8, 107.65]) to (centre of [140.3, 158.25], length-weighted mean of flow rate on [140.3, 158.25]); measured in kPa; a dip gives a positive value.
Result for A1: 2.2 kPa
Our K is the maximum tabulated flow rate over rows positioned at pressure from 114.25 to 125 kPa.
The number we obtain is 8.571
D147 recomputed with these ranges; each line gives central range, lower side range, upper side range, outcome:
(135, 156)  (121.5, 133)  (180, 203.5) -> 1.5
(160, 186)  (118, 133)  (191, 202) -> -0.4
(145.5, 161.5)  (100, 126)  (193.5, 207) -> -0.3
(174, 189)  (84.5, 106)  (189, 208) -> 0.4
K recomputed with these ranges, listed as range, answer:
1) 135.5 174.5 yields 9.247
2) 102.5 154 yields 9.132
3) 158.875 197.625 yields 9.03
